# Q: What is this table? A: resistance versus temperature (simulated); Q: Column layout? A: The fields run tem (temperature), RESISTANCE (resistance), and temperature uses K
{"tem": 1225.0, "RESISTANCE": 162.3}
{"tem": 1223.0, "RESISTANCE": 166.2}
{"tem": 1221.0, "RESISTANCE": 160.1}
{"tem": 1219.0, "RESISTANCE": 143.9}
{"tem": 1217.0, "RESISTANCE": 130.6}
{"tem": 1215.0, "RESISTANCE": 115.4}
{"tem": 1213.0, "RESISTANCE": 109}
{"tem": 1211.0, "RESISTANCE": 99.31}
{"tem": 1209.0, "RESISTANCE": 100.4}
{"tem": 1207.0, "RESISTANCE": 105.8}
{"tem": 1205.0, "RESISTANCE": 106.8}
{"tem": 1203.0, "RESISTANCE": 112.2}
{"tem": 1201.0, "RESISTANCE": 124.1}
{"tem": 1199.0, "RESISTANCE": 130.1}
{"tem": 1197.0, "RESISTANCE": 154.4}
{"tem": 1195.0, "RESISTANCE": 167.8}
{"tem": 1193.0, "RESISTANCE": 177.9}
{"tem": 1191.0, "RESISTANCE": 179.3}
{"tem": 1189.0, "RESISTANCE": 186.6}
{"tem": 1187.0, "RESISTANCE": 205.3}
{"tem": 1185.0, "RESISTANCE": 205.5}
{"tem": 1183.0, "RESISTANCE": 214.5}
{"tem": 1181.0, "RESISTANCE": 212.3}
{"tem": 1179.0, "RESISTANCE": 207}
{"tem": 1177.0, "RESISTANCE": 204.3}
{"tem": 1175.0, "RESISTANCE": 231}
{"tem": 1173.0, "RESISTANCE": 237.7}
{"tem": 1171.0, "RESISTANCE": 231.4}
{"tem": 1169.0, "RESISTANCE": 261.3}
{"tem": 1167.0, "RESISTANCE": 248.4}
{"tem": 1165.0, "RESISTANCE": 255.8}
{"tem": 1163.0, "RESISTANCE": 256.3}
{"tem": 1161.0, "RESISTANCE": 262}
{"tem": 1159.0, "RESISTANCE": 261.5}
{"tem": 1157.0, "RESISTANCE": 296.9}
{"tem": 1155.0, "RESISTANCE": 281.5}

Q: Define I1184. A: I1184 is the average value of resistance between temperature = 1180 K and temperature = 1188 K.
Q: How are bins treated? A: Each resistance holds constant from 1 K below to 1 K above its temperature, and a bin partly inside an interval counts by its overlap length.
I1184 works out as 209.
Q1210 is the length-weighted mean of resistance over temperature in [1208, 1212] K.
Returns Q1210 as 99.9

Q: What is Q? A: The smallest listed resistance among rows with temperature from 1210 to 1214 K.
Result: 99.31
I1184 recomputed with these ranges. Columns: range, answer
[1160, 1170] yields 257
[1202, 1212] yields 105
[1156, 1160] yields 279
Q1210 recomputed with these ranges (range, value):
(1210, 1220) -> 120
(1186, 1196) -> 183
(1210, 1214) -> 104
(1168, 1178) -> 233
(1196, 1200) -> 142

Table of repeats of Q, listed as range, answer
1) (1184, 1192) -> 179.3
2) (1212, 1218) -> 109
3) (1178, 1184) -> 207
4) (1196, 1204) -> 112.2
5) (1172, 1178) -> 204.3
